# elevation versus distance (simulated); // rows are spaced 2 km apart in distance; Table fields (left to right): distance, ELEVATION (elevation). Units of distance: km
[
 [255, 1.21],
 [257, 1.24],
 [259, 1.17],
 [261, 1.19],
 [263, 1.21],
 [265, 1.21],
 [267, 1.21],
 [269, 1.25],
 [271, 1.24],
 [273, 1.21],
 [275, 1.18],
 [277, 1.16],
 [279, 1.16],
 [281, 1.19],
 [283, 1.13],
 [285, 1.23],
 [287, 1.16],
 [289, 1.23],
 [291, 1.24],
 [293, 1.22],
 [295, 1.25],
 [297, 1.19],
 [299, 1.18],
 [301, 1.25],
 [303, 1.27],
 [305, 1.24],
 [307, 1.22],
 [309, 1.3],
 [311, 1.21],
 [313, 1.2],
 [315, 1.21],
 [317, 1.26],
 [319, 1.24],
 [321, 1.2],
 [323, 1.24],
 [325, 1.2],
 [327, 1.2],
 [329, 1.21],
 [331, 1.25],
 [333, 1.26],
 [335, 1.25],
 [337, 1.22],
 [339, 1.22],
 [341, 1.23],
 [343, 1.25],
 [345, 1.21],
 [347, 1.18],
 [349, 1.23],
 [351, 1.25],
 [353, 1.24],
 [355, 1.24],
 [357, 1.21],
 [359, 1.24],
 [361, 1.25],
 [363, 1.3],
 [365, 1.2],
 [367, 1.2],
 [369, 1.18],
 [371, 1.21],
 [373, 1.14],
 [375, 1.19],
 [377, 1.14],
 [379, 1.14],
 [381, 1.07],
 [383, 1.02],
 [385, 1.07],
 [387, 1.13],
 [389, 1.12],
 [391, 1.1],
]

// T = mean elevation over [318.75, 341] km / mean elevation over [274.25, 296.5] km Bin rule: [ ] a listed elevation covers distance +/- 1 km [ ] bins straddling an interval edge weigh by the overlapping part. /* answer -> 1.03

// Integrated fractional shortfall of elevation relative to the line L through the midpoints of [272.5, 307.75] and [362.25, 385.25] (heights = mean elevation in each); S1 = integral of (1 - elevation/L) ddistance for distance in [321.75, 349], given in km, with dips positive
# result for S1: -1.1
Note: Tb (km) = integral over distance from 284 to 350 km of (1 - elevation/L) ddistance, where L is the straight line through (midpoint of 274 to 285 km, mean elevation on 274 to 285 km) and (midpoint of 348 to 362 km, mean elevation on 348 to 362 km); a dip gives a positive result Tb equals -1.2 km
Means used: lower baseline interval 1.17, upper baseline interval 1.24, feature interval 1.23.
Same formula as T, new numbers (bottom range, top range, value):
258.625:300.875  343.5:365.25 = 1.03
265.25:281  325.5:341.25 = 1.02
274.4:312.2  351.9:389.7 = 0.97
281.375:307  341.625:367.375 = 1.01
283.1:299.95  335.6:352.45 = 1.01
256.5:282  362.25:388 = 0.96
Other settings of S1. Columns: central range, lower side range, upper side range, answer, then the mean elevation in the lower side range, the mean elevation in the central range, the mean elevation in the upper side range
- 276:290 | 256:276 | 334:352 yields 0.4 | 1.21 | 1.18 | 1.23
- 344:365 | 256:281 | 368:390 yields -1.6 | 1.2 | 1.23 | 1.13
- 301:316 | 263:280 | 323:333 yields -0.3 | 1.2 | 1.24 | 1.22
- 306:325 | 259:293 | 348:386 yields -0.6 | 1.2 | 1.23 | 1.19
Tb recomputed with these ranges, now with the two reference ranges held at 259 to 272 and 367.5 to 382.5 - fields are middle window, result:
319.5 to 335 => -0.6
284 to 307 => -0.5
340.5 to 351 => -0.5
